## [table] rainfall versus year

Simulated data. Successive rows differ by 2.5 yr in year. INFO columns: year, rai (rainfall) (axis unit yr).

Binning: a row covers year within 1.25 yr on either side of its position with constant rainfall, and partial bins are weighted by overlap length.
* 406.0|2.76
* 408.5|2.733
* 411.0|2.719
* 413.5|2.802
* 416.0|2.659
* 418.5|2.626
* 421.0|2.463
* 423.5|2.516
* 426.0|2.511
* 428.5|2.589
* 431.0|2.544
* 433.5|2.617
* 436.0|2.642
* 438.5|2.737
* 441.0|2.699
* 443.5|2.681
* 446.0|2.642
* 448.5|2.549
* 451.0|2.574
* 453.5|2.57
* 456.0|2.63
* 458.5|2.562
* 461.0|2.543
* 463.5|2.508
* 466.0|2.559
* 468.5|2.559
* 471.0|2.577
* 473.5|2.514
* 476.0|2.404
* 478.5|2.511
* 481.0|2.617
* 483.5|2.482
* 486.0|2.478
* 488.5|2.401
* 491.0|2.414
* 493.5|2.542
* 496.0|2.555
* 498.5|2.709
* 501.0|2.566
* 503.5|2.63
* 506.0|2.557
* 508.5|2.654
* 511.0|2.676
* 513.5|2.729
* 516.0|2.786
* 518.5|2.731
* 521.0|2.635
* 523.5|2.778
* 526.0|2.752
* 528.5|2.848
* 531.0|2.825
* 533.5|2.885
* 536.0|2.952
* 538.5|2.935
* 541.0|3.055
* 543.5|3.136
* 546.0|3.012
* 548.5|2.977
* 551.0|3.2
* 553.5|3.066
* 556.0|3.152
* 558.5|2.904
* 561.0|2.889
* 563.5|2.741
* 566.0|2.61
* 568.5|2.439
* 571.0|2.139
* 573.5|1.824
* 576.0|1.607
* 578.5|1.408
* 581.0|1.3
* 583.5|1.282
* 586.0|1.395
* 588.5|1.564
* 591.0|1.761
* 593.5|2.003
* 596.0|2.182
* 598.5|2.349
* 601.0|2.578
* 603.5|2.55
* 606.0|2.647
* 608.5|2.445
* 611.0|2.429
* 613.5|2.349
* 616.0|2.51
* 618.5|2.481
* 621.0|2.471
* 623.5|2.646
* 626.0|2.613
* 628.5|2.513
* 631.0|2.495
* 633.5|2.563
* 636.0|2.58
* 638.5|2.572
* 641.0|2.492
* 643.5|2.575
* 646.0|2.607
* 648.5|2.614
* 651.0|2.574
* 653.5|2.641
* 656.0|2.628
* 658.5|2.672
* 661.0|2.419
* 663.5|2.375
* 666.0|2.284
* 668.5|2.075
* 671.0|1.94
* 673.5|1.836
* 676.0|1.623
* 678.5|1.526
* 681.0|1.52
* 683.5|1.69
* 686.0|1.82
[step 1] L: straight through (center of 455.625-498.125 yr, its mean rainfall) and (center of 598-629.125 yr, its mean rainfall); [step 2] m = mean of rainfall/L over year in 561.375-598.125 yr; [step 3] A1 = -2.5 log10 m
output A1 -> 0.30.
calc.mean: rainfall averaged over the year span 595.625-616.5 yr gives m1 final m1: 2.46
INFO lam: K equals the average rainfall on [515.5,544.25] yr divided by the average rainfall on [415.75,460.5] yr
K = 1.10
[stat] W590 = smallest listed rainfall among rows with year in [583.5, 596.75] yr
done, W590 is 1.282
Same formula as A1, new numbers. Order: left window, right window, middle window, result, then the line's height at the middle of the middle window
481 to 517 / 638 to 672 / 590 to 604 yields 0.13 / 2.51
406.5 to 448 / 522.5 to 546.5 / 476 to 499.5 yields 0.11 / 2.79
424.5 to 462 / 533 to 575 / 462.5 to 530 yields 0.04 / 2.7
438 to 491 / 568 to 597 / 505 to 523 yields -0.22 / 2.21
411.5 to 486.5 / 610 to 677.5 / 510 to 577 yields -0.10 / 2.51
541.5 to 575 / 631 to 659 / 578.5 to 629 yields 0.22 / 2.68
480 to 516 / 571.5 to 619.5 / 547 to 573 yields -0.24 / 2.23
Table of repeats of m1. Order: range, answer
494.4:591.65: 2.53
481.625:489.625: 2.47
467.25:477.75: 2.51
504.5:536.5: 2.75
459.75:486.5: 2.52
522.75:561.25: 2.96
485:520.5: 2.6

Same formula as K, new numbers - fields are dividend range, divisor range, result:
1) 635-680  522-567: 0.80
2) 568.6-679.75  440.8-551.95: 0.83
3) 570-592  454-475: 0.62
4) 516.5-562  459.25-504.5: 1.16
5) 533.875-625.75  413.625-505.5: 0.94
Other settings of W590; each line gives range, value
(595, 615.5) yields 2.182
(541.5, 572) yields 2.139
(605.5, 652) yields 2.349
